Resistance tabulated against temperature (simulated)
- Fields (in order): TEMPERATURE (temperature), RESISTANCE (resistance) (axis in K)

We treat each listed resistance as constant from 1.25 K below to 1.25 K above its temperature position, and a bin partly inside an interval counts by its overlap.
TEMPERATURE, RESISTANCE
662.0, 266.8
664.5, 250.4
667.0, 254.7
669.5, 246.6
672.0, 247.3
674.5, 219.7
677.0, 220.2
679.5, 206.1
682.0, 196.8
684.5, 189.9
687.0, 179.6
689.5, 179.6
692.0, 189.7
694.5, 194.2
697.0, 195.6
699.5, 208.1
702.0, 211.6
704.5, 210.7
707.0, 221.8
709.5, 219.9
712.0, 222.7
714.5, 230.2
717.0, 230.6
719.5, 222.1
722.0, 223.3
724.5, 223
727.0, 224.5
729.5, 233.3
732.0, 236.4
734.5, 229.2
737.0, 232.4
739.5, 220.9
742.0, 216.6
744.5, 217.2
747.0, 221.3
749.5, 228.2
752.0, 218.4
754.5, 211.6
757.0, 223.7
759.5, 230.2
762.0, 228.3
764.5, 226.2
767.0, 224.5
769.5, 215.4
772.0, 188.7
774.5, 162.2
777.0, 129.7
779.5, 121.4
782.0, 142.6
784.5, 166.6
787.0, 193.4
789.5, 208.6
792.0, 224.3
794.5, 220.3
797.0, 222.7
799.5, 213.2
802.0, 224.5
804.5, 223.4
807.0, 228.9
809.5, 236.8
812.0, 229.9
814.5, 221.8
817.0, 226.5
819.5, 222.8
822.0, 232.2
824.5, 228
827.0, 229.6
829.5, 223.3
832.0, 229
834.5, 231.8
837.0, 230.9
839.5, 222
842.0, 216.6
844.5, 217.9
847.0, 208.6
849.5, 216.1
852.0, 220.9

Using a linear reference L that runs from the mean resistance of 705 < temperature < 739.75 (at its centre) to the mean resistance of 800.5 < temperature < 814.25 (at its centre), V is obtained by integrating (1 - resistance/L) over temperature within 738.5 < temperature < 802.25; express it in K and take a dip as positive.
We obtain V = 6.7 K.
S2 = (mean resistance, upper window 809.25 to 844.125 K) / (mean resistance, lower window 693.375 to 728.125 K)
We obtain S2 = 1.0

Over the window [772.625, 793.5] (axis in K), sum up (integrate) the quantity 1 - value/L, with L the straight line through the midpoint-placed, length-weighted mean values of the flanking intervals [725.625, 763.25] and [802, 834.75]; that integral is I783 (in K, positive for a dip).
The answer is 5.22 K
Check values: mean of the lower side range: 225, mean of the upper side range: 228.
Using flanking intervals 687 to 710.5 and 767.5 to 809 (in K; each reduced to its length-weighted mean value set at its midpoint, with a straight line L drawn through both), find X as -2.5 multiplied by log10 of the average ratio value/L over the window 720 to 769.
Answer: -0.14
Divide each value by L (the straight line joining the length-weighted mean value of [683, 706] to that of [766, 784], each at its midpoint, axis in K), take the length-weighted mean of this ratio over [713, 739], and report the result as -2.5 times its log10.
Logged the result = -0.23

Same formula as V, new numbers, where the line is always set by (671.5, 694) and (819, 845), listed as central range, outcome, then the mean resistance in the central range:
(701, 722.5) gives -1.59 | 221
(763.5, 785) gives 4.12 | 175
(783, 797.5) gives 1.01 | 204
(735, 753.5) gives -0.93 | 222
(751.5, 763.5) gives -0.50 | 223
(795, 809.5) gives -0.16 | 224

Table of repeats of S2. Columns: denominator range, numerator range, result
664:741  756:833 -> 0.96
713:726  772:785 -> 0.65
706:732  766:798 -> 0.82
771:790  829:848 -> 1.37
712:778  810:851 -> 1.03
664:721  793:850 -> 1.04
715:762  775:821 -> 0.90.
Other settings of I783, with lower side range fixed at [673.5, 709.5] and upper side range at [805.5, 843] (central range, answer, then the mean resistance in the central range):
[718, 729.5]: -0.9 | 224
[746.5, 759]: -0.4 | 221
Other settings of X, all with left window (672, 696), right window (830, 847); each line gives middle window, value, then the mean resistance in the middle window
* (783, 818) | 0.006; 217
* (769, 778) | 0.236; 172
